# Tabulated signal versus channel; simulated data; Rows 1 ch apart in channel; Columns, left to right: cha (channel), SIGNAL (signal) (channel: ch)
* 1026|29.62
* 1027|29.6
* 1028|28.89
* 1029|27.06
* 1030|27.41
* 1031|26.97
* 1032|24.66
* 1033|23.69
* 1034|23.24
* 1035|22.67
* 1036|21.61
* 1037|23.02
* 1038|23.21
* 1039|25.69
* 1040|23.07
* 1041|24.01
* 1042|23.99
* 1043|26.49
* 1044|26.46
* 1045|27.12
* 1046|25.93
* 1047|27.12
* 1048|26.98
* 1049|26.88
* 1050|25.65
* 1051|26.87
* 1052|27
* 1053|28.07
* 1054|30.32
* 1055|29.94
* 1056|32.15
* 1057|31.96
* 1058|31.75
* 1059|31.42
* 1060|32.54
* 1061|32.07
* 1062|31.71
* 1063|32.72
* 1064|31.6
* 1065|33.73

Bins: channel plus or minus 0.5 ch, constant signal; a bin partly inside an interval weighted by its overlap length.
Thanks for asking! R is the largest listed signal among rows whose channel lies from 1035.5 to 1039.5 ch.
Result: 25.69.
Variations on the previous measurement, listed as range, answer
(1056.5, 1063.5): 32.72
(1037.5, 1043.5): 26.49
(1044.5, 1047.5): 27.12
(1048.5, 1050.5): 26.88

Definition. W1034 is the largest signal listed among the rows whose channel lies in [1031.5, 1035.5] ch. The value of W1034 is 24.66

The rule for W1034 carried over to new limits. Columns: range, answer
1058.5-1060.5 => 32.54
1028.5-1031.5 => 27.41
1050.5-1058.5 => 32.15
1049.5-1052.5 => 27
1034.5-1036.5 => 22.67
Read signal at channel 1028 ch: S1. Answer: 28.89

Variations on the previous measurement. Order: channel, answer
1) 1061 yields 32.07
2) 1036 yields 21.61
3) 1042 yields 23.99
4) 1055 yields 29.94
